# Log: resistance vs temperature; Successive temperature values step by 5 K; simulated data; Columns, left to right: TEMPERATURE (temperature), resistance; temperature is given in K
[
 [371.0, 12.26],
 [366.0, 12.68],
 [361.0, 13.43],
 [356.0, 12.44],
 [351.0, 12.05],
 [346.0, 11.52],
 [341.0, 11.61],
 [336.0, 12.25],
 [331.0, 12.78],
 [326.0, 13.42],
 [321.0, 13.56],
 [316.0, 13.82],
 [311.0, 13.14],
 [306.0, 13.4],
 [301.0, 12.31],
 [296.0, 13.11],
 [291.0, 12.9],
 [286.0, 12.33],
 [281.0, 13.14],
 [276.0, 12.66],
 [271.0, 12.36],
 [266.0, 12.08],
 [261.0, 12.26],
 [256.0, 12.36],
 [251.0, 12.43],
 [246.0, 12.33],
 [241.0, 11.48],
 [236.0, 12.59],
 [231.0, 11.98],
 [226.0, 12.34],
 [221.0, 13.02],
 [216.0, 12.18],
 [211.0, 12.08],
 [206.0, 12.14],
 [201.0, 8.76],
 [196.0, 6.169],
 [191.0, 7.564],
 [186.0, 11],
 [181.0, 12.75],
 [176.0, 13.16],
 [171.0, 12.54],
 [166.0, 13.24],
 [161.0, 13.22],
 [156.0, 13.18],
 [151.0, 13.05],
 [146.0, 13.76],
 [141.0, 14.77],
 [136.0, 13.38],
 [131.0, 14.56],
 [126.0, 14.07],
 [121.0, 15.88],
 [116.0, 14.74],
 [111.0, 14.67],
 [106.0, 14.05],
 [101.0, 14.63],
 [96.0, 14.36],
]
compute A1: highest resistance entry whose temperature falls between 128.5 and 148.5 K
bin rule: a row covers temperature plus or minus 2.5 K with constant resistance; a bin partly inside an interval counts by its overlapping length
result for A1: 14.77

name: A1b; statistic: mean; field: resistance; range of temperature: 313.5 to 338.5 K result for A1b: 13.2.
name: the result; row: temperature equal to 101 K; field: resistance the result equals 14.63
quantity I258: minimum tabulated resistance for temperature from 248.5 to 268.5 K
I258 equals 12.08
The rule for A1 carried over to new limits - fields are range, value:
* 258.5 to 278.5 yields 12.66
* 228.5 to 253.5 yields 12.59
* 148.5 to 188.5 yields 13.24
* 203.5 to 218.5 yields 12.18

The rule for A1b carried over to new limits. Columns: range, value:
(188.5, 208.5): 8.66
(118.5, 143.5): 14.5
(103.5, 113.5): 14.4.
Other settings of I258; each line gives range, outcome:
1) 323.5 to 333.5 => 12.78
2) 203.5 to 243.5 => 11.48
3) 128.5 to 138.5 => 13.38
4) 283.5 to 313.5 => 12.31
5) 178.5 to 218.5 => 6.169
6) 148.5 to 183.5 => 12.54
